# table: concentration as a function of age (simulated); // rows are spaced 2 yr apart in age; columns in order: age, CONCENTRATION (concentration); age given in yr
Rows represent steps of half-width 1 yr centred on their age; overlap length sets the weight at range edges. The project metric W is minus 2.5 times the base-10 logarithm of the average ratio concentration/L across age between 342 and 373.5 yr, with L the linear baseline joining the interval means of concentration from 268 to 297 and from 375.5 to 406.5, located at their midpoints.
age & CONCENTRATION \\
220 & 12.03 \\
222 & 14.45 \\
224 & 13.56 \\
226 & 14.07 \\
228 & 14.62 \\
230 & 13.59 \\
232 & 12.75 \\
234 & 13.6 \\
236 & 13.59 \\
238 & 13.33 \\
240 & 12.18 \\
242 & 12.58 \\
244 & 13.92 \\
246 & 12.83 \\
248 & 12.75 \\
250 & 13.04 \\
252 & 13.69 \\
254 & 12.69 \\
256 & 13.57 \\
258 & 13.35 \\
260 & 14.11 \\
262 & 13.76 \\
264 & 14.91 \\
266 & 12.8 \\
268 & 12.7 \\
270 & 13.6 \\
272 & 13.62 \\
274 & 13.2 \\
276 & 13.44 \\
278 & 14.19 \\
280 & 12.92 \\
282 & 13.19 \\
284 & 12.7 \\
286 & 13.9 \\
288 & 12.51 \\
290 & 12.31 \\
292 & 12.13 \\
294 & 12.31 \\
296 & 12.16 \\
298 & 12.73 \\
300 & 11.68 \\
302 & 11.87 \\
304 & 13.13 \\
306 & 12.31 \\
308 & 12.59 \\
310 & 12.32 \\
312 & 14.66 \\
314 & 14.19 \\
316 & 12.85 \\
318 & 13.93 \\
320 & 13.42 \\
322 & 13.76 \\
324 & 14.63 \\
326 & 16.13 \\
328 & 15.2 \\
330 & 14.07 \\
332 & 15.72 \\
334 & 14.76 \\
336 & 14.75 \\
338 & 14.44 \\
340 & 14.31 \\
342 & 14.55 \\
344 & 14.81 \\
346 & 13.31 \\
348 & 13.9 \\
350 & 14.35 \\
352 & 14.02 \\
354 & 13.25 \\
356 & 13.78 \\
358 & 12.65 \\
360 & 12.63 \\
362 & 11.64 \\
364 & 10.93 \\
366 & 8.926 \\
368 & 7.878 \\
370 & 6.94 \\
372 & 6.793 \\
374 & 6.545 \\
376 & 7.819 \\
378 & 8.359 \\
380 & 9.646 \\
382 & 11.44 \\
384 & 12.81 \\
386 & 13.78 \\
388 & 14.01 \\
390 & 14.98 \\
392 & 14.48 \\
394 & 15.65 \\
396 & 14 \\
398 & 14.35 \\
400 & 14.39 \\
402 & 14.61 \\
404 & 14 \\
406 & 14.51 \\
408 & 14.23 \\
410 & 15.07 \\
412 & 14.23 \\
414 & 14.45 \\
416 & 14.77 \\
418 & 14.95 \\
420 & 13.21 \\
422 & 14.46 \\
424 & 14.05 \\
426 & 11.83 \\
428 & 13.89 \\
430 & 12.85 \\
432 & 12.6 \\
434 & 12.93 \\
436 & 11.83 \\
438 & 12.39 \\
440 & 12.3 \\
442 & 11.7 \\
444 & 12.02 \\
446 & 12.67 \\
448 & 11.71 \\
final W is 0.12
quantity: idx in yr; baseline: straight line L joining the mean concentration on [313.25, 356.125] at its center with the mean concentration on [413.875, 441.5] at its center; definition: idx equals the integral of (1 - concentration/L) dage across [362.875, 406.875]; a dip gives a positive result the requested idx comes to 6.5 yr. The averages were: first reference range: 14.3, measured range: 11.7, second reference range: 13.3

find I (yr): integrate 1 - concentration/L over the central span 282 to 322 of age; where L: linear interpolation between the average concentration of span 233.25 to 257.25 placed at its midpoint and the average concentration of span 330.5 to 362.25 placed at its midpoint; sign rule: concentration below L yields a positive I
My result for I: 2.2 yr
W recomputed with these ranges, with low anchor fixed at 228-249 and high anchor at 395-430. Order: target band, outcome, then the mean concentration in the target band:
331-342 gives -0.08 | 14.8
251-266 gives -0.03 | 13.7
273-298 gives 0.04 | 12.9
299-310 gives 0.10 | 12.3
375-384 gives 0.39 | 9.7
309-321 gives 0.00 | 13.6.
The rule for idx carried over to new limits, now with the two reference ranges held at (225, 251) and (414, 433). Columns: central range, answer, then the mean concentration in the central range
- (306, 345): -2.16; 14.2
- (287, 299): 0.94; 12.4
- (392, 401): -0.64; 14.6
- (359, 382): 7.69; 9.03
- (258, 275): -0.28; 13.6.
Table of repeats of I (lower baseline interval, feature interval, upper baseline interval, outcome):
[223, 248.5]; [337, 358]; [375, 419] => -0.88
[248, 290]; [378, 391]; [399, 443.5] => 1.05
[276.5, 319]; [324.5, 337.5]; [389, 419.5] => -1.60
